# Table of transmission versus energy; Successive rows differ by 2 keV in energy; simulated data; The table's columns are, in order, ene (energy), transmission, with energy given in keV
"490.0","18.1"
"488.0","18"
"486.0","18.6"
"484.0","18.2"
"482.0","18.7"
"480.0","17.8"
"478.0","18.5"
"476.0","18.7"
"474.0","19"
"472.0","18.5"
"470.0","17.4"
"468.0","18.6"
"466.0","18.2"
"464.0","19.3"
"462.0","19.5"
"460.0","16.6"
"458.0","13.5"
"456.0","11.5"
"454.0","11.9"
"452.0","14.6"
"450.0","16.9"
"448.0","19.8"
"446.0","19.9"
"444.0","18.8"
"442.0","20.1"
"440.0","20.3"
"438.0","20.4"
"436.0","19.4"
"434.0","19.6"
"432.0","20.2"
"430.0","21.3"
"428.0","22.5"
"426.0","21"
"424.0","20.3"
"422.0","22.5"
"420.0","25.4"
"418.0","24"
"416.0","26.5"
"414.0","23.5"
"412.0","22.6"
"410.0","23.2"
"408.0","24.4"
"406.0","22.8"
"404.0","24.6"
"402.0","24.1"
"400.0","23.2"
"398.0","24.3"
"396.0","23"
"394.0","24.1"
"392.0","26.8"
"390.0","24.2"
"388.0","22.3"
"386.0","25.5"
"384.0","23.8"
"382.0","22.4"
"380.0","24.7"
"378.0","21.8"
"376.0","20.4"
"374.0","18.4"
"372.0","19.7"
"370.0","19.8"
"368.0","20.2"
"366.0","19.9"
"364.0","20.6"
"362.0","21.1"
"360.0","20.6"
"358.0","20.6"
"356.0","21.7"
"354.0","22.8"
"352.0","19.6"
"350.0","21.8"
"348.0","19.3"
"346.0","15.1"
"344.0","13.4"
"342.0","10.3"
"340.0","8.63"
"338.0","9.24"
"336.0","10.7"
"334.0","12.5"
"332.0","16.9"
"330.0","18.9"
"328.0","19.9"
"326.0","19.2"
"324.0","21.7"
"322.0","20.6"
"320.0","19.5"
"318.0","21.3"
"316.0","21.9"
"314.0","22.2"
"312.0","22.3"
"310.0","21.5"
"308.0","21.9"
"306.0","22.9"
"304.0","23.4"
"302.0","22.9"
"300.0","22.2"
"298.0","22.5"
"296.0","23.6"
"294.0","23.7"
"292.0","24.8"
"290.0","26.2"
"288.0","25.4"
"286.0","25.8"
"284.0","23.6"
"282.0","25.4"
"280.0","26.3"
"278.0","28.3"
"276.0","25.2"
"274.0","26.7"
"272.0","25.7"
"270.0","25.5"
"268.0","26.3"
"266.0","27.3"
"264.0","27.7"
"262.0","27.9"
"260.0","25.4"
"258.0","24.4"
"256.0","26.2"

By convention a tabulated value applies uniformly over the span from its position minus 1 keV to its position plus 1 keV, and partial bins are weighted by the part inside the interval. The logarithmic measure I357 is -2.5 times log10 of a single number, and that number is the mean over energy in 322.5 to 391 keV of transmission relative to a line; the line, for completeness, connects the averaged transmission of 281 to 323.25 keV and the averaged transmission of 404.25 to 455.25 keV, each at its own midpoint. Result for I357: 0.16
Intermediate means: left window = 23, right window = 20.9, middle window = 19.1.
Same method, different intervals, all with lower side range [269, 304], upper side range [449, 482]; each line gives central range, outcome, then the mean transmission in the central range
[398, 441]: -0.183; 22.5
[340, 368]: 0.171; 18.7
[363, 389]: -0.031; 21.5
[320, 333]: 0.183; 19.5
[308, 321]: 0.104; 21.5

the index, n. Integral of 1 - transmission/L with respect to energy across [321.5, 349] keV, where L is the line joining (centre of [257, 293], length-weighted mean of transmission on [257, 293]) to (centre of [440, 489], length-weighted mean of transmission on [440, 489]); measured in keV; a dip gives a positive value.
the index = 9.4 keV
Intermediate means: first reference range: 26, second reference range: 17.7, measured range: 15.4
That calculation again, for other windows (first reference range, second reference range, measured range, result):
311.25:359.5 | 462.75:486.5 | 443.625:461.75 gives 2.4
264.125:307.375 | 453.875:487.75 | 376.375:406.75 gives -4.6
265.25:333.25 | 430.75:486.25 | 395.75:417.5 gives -4.6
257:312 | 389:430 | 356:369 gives 1.9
